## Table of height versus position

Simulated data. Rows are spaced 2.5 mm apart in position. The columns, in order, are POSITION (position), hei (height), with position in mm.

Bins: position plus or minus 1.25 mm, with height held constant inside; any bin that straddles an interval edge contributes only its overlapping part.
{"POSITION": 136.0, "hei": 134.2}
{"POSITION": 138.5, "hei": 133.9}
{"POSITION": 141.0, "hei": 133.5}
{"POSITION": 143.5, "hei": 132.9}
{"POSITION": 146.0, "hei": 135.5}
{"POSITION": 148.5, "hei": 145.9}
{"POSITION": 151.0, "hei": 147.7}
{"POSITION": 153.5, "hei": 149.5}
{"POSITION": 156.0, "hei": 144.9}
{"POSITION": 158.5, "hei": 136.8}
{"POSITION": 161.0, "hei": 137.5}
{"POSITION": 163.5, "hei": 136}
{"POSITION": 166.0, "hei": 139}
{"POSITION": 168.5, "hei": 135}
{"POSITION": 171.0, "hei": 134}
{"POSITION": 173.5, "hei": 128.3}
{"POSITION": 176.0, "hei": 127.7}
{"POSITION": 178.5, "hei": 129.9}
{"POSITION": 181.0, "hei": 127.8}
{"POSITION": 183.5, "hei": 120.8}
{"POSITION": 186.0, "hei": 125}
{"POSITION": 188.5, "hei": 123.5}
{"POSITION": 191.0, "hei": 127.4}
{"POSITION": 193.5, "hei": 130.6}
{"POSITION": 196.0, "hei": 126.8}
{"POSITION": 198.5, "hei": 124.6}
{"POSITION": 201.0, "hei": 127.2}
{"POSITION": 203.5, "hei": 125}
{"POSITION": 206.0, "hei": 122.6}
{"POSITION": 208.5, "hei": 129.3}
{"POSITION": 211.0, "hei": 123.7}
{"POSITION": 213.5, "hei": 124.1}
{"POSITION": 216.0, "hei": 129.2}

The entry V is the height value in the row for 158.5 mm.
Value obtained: 136.8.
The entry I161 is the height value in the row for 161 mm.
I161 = 137.5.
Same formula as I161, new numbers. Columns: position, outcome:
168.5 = 135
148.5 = 145.9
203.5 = 125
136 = 134.2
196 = 126.8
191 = 127.4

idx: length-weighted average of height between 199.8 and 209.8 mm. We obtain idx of 126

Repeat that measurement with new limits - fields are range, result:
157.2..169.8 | 137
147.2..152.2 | 147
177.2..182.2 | 129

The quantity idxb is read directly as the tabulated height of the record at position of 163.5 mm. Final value 136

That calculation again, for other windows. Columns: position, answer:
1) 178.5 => 129.9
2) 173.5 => 128.3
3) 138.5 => 133.9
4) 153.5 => 149.5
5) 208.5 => 129.3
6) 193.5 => 130.6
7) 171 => 134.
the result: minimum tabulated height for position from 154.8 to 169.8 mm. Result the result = 135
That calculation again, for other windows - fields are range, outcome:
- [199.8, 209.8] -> 122.6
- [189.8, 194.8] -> 127.4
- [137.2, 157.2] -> 132.9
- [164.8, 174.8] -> 128.3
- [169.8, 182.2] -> 127.7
